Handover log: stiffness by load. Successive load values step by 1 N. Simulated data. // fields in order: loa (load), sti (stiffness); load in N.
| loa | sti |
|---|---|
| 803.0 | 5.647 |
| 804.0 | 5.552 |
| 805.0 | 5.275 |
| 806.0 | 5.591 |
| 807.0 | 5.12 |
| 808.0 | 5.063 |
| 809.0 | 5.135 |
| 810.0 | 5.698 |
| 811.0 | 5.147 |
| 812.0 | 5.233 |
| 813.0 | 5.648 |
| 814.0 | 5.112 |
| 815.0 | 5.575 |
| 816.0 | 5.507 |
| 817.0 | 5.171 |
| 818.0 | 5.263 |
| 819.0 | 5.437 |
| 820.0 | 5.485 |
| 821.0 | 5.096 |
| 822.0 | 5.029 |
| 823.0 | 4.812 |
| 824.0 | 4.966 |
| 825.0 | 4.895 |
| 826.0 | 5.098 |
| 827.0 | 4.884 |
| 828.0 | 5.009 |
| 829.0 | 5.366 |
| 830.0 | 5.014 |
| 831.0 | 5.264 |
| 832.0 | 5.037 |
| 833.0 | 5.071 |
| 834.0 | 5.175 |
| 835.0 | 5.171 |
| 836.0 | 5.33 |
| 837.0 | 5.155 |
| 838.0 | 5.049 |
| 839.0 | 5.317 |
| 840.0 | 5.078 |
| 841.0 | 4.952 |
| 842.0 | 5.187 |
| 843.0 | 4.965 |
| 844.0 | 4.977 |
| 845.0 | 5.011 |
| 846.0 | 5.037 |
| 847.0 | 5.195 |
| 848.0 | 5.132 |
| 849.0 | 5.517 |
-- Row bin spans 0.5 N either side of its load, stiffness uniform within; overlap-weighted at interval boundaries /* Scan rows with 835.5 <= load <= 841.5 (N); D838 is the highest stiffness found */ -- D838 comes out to 5.33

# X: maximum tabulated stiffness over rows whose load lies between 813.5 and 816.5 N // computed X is 5.575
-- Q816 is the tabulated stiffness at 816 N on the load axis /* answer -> 5.507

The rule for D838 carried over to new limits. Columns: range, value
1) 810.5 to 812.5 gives 5.233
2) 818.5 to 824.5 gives 5.485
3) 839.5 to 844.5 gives 5.187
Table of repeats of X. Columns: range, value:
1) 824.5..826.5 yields 5.098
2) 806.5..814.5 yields 5.698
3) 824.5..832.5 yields 5.366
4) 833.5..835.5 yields 5.175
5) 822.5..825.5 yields 4.966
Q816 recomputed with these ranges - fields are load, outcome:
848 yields 5.132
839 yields 5.317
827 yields 4.884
